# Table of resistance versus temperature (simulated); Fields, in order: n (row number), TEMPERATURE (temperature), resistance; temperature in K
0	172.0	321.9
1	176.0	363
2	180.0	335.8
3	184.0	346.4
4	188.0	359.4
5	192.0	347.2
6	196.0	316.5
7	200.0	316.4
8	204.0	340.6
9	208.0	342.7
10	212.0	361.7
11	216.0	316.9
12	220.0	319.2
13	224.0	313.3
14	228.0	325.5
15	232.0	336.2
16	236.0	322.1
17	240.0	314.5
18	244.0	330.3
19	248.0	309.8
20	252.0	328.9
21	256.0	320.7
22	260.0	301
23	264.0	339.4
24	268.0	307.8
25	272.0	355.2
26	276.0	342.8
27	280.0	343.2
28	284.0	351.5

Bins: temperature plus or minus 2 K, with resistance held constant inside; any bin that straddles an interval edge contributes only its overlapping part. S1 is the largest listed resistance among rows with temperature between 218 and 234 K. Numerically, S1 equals 336.2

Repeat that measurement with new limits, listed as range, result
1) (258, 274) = 355.2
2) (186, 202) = 359.4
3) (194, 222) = 361.7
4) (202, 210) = 342.7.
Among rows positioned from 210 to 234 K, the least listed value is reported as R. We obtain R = 313.3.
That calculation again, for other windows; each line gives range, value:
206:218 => 316.9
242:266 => 301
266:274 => 307.8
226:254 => 309.8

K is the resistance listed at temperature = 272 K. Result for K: 355.2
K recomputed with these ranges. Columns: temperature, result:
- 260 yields 301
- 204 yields 340.6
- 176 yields 363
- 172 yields 321.9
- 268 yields 307.8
